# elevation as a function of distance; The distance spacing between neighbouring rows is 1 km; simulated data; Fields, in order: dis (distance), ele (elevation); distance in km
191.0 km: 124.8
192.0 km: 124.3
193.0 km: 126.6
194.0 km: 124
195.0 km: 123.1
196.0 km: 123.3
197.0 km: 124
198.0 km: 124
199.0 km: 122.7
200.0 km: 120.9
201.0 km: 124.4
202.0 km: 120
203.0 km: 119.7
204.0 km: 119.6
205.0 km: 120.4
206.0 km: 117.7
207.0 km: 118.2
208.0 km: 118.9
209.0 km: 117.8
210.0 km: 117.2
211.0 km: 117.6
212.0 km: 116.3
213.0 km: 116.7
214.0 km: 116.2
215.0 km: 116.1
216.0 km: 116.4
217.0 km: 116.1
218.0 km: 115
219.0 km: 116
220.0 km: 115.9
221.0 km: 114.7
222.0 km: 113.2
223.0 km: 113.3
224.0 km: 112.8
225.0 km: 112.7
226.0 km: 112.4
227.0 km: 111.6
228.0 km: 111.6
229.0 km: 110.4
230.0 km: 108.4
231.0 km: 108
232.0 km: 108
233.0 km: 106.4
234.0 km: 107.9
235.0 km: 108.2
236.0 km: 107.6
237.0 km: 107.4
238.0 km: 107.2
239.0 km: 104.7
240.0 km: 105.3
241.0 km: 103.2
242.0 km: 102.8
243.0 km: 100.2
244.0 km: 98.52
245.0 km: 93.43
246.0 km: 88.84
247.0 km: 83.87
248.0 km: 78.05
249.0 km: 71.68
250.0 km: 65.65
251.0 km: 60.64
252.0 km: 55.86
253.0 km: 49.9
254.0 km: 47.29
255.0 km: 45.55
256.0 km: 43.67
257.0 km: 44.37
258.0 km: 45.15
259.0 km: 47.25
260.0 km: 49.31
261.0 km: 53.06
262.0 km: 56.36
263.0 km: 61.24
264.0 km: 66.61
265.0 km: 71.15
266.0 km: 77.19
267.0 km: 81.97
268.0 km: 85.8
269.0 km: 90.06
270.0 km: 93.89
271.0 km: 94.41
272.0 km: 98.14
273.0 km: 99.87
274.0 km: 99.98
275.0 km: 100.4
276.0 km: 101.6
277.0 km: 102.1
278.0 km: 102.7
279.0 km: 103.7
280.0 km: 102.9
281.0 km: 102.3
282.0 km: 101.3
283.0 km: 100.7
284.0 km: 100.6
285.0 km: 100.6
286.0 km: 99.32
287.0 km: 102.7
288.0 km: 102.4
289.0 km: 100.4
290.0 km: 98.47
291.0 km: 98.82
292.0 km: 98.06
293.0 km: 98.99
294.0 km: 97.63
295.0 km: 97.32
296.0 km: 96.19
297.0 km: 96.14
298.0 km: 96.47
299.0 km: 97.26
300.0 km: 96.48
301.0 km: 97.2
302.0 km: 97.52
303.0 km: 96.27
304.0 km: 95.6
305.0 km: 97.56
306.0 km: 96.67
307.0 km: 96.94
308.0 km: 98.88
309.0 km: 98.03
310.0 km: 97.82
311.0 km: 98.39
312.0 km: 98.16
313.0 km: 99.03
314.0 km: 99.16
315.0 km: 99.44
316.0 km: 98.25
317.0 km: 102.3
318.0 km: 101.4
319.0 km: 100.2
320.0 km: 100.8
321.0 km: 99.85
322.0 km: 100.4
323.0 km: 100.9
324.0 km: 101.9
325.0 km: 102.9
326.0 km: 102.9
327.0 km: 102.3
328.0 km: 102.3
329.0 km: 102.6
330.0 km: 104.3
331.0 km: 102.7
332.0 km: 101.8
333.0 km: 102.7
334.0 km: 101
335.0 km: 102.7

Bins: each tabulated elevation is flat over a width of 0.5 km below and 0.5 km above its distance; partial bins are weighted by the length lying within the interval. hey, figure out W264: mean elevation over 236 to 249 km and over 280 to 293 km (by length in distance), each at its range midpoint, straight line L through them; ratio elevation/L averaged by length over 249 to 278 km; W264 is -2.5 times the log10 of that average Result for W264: 0.351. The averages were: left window 97.2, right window 101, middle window 71.6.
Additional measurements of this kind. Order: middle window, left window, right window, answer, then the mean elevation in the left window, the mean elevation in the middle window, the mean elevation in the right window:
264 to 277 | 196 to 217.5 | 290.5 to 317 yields 0.16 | 119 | 90.7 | 97.7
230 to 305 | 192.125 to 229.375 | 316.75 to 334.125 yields 0.23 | 118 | 88.8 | 102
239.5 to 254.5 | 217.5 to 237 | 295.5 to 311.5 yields 0.32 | 111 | 80.3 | 97.1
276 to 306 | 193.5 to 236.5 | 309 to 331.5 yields 0.06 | 116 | 99.2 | 101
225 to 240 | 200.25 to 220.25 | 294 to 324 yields 0.05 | 118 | 109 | 98.3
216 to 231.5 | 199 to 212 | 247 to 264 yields -0.18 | 119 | 113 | 55.9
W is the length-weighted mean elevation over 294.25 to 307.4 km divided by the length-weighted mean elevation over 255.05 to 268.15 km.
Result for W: 1.6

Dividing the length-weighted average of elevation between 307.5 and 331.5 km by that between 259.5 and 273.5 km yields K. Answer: 1.3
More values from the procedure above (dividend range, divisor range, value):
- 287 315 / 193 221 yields 0.82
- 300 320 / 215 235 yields 0.88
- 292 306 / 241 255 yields 1.27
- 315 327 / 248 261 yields 1.90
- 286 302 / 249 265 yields 1.82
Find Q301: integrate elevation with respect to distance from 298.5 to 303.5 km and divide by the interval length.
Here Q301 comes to 96.9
